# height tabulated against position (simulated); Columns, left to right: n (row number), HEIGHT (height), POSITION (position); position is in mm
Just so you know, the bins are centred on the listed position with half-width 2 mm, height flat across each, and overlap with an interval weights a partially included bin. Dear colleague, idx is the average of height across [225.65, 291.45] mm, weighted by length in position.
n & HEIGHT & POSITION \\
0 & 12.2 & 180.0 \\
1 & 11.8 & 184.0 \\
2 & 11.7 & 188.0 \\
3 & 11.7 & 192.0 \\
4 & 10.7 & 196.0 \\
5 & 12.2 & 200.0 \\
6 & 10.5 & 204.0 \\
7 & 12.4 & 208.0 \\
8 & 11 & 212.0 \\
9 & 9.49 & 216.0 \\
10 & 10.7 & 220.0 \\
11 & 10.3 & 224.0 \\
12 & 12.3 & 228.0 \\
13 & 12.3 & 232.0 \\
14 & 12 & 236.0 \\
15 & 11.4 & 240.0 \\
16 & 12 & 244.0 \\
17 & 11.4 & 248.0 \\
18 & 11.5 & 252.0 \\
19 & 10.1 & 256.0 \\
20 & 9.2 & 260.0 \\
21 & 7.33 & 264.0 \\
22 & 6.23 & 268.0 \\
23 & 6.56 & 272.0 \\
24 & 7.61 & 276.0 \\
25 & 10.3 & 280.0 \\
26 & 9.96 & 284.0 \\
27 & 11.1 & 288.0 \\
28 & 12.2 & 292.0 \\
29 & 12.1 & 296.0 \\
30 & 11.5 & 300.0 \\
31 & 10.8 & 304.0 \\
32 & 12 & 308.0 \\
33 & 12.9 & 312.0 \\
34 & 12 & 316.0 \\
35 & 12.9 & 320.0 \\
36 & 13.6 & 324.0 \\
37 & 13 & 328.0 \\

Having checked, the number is 10.1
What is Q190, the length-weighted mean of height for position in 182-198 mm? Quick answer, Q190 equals 11.5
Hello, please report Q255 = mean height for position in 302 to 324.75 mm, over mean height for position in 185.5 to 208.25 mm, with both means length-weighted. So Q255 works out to 1.1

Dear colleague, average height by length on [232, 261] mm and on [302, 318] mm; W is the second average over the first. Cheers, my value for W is 1.06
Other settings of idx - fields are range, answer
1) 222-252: 11.7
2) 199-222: 11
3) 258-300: 9.37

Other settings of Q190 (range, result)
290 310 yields 11.7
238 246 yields 11.7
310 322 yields 12.6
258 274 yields 7.33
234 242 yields 11.7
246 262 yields 10.6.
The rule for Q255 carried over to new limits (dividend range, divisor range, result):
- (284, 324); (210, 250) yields 1.06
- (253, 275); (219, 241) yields 0.70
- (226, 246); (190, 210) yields 1.04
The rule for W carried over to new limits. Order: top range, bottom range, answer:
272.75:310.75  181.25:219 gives 0.95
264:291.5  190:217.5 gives 0.78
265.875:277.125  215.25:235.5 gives 0.60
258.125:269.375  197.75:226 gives 0.70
